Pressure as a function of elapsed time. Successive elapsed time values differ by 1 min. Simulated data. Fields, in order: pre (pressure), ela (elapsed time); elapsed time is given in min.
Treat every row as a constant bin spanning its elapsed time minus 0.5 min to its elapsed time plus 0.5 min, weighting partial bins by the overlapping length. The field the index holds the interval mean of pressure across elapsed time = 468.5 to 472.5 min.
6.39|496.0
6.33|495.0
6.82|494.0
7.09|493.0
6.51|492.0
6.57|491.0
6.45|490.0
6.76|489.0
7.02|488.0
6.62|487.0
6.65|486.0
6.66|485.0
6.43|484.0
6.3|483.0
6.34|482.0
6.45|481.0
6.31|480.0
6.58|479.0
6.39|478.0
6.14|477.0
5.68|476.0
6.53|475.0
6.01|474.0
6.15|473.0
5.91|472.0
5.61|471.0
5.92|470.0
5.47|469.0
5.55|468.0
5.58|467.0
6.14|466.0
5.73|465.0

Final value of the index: 5.73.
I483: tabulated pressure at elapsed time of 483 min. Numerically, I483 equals 6.3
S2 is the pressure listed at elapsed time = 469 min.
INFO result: 5.47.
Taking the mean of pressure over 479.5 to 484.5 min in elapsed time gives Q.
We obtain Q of 6.37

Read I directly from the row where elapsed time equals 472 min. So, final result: 5.91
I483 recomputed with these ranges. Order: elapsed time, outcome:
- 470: 5.92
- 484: 6.43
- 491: 6.57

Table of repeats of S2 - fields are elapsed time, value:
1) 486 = 6.65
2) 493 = 7.09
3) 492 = 6.51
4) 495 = 6.33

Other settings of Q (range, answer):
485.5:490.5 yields 6.7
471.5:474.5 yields 6.02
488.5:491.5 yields 6.59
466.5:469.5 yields 5.53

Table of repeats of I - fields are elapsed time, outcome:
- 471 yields 5.61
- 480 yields 6.31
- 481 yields 6.45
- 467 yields 5.58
